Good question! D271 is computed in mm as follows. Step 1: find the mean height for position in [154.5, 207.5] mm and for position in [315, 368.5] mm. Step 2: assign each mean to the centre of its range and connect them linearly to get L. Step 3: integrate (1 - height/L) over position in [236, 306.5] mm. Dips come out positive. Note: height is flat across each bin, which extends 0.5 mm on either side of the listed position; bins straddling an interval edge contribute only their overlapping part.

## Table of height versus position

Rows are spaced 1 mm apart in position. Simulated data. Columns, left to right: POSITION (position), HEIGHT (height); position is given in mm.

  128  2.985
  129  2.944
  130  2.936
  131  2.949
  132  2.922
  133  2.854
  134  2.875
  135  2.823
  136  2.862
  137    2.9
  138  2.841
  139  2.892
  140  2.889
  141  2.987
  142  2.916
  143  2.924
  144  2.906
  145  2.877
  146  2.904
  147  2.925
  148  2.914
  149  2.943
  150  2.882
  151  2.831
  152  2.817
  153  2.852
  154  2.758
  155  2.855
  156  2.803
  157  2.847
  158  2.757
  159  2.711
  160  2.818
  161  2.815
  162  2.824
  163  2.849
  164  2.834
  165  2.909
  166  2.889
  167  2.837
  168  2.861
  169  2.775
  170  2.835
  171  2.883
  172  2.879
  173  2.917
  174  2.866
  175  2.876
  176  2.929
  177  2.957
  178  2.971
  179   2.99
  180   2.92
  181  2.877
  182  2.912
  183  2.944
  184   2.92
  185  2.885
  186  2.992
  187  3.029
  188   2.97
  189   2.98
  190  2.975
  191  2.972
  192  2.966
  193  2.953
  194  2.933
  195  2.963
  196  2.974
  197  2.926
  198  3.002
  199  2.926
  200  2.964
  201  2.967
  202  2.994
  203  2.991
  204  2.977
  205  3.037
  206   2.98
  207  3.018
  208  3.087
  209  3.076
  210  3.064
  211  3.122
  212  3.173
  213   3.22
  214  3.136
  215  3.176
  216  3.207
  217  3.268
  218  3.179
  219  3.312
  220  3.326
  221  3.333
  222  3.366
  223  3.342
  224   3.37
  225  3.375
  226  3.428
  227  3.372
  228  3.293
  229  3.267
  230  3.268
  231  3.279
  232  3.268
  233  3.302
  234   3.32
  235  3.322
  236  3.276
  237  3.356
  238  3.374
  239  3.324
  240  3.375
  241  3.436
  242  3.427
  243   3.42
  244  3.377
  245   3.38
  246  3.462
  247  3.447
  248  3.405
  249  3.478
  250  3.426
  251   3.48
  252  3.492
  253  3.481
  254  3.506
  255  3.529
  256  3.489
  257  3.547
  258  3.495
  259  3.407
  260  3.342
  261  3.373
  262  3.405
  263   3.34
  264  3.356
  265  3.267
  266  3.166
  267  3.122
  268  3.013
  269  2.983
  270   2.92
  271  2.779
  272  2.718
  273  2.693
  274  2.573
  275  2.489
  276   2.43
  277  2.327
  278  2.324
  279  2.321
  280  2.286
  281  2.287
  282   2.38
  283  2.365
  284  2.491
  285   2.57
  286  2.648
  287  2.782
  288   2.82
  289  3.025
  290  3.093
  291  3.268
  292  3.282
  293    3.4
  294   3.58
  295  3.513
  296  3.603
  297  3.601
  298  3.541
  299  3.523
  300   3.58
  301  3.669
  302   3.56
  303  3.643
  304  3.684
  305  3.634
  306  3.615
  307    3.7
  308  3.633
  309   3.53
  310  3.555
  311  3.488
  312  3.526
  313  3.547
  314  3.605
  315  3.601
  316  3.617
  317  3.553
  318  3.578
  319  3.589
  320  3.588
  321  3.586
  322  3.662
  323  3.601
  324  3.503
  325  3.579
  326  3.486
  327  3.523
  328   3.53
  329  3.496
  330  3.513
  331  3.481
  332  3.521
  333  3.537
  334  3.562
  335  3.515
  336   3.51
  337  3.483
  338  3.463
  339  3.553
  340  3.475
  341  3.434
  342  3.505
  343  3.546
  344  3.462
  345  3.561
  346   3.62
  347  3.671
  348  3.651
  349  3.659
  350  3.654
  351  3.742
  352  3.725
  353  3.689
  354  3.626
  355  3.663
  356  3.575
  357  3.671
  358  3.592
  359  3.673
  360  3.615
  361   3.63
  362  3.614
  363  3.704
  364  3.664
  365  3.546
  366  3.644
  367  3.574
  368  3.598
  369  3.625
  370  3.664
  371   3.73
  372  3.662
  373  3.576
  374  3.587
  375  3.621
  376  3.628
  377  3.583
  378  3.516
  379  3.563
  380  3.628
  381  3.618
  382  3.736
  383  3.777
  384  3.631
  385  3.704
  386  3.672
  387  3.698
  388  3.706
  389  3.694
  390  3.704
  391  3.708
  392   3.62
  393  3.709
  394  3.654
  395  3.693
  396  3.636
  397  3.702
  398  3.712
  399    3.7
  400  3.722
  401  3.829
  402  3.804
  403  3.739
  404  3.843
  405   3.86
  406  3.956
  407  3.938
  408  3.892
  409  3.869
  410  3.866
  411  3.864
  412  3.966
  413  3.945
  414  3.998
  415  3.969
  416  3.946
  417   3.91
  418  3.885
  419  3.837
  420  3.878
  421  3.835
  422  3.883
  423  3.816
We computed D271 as 2.3 mm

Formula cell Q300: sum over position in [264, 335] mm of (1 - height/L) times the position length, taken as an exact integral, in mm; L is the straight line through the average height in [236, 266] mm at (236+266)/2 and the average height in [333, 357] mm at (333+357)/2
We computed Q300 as 5.4 mm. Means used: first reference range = 3.41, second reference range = 3.58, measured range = 3.24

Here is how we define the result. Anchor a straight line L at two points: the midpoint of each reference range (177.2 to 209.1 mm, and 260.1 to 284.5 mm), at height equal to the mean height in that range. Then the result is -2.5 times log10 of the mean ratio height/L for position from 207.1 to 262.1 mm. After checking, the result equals -0.165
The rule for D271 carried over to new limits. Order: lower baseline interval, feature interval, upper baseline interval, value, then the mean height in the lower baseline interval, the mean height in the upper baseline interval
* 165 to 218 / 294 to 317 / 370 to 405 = -1.36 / 2.98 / 3.68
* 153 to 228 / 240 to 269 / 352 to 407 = -1.42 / 3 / 3.67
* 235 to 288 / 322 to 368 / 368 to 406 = -1.29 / 3.08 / 3.69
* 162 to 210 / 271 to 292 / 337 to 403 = 4.38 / 2.94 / 3.64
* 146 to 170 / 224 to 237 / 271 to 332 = -1.18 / 2.84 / 3.24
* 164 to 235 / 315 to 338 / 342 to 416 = -0.23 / 3.06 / 3.7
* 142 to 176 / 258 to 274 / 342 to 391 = 0.68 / 2.86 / 3.64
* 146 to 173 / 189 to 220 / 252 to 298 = -1.50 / 2.84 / 3.02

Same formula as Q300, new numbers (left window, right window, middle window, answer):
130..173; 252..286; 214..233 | -2.5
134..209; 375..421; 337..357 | -0.1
